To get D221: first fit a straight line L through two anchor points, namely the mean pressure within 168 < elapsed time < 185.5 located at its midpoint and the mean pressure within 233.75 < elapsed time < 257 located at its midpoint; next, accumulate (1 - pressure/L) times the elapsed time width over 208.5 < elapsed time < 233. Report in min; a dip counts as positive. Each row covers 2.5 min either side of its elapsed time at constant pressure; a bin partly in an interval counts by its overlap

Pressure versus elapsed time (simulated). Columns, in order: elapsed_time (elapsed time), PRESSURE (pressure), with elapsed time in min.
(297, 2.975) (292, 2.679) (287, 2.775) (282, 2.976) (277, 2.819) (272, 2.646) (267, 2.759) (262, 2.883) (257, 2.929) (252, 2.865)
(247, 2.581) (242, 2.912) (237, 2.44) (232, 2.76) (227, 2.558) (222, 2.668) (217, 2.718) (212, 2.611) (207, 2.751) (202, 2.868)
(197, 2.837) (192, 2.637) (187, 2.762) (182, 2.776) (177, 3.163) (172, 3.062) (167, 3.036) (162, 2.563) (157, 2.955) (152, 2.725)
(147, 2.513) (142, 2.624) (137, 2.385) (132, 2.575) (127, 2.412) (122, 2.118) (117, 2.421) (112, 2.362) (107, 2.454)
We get 1.4 min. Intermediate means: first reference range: 2.99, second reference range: 2.73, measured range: 2.66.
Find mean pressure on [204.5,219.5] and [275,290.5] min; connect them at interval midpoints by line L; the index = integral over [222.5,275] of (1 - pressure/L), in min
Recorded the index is 0.78 min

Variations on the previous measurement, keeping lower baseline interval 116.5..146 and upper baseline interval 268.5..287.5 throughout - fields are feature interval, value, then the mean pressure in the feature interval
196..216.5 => -1.1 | 2.76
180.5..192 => -0.8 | 2.74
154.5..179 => -4.2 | 2.95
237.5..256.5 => -0.3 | 2.76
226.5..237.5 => 0.3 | 2.62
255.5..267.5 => -0.5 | 2.87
